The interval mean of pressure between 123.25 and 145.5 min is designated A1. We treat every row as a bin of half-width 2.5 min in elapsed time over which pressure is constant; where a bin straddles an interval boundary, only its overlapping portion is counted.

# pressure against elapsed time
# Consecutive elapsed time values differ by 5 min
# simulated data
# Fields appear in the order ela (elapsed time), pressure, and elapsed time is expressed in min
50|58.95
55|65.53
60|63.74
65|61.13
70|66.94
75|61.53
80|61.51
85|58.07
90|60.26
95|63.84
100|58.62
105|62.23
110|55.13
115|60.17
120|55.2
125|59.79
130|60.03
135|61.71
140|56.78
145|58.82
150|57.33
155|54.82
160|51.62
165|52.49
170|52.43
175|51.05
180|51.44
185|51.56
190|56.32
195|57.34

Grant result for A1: 59.5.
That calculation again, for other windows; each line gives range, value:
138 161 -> 56.1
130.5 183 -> 55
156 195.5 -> 52.9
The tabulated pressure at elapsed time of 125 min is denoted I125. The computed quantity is 59.79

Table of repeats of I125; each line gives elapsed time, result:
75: 61.53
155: 54.82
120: 55.2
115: 60.17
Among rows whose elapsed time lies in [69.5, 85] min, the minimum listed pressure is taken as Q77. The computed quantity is 58.07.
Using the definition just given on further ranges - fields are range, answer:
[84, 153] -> 55.13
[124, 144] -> 56.78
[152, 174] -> 51.62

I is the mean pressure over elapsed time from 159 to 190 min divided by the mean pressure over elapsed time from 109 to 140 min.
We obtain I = 0.89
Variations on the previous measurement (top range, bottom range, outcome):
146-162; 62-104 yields 0.90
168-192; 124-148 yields 0.88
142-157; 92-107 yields 0.93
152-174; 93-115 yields 0.88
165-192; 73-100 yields 0.86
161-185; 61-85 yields 0.83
